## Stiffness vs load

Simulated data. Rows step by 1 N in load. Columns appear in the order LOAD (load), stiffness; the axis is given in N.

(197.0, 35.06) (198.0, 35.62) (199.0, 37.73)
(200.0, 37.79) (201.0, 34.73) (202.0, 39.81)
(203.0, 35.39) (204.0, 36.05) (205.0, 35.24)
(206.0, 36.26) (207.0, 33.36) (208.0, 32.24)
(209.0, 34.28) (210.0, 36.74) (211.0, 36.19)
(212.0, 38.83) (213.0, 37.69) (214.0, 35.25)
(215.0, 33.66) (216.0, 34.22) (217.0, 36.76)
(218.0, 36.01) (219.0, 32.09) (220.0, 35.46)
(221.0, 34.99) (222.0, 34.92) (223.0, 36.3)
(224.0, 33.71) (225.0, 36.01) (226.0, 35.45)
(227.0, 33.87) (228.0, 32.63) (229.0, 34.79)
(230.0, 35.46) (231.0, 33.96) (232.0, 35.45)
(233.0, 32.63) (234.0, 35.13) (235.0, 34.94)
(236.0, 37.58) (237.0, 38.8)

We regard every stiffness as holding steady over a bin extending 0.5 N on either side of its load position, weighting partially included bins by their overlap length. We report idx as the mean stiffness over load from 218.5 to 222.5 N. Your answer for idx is 34.4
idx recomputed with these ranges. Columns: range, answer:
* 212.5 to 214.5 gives 36.5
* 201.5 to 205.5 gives 36.6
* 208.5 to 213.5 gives 36.7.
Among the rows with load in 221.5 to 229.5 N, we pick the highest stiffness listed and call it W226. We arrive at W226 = 36.3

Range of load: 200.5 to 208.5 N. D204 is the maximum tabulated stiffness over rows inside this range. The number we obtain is 39.81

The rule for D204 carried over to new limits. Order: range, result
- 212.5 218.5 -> 37.69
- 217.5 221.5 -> 36.01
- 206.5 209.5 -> 34.28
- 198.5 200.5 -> 37.79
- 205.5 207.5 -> 36.26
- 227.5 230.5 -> 35.46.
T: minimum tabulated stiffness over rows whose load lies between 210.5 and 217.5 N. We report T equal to 33.66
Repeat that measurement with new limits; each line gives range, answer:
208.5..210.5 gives 34.28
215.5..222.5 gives 32.09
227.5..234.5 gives 32.63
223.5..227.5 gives 33.71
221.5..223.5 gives 34.92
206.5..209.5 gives 32.24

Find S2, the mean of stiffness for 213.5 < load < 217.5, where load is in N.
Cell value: 35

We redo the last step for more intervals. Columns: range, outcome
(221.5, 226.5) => 35.3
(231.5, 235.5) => 34.5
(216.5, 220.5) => 35.1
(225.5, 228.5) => 34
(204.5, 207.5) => 35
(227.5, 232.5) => 34.5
